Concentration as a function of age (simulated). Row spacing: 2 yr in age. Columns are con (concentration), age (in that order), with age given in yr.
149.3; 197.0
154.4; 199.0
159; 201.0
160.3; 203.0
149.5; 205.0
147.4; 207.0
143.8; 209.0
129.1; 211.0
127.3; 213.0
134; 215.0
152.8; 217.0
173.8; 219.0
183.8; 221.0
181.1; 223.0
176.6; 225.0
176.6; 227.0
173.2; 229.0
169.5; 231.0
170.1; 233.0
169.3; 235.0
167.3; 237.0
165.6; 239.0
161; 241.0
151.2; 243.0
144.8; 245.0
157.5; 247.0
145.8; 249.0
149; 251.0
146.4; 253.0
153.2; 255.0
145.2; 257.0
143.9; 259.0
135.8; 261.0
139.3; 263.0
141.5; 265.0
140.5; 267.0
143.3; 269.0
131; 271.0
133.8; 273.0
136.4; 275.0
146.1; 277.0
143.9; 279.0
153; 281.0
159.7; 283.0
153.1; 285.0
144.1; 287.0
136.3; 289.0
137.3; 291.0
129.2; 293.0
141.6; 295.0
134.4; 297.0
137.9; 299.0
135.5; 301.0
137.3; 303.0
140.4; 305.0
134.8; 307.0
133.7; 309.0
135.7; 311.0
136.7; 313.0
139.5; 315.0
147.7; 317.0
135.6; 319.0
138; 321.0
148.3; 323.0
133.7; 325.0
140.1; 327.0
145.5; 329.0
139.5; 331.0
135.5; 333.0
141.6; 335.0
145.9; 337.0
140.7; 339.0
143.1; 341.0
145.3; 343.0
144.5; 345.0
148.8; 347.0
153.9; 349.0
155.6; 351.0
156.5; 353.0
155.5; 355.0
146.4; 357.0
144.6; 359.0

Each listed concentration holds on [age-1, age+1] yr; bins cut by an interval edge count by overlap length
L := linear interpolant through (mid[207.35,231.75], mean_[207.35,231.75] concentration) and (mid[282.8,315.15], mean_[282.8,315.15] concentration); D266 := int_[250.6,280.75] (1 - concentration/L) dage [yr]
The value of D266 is 1.1 yr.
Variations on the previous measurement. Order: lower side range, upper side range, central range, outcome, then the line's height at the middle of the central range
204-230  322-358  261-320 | 4.1 yr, 150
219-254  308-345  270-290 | 1.2 yr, 153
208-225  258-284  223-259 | -2.7 yr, 149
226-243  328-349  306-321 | 1.2 yr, 149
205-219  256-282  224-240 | -3.3 yr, 142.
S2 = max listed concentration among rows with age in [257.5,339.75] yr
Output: 159.7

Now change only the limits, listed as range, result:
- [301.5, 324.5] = 148.3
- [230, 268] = 170.1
